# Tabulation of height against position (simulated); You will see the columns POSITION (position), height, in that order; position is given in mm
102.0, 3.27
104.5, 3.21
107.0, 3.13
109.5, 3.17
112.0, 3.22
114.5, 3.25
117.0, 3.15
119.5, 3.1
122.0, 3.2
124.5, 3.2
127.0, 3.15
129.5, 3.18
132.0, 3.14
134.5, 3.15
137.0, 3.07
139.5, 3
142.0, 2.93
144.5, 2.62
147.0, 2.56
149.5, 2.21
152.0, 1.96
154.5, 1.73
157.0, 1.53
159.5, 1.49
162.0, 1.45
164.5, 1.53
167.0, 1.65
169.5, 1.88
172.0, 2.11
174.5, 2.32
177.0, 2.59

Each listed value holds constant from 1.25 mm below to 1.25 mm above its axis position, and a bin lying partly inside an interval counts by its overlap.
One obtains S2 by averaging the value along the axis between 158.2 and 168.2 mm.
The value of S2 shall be 1.53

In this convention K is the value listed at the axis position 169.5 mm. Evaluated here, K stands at 1.88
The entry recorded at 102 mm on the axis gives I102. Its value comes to 3.27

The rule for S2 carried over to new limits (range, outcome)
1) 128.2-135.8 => 3.16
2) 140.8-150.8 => 2.58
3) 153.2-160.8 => 1.58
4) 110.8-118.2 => 3.21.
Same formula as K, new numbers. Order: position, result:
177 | 2.59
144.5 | 2.62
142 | 2.93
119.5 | 3.1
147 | 2.56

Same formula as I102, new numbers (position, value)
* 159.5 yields 1.49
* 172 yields 2.11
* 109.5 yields 3.17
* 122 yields 3.2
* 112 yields 3.22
